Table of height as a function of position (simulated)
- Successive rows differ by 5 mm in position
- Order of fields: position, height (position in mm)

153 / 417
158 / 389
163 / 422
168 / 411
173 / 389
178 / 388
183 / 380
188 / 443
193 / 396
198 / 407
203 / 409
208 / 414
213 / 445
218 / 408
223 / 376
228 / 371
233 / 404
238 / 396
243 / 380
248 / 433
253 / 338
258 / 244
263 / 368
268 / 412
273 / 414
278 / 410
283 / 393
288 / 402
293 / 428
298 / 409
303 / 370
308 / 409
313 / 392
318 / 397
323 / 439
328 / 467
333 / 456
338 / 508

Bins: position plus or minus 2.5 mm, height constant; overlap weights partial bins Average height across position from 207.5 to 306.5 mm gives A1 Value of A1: 390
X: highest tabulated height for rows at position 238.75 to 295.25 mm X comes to 433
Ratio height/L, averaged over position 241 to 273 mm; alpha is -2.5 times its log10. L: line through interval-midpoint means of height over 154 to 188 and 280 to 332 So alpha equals 0.12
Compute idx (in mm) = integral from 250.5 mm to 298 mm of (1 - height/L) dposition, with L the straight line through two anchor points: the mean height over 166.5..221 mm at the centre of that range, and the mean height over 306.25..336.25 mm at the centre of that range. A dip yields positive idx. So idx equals 4.6 mm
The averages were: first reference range 408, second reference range 429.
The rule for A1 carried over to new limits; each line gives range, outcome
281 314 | 401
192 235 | 404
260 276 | 394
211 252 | 399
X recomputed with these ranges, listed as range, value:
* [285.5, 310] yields 428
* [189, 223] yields 445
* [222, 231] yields 376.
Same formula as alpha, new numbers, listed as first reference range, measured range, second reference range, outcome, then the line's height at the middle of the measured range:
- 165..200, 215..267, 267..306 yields 0.083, 404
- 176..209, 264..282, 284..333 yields 0.012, 411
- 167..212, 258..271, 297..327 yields 0.121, 405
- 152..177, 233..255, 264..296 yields 0.046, 407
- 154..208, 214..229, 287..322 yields 0.031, 404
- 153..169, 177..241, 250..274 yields -0.058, 382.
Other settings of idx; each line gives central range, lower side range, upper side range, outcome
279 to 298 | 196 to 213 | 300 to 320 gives -0.5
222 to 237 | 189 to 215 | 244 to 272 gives 0.1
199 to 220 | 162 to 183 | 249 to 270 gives -2.4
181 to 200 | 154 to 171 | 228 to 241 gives -0.2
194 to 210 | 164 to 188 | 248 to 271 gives -1.0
